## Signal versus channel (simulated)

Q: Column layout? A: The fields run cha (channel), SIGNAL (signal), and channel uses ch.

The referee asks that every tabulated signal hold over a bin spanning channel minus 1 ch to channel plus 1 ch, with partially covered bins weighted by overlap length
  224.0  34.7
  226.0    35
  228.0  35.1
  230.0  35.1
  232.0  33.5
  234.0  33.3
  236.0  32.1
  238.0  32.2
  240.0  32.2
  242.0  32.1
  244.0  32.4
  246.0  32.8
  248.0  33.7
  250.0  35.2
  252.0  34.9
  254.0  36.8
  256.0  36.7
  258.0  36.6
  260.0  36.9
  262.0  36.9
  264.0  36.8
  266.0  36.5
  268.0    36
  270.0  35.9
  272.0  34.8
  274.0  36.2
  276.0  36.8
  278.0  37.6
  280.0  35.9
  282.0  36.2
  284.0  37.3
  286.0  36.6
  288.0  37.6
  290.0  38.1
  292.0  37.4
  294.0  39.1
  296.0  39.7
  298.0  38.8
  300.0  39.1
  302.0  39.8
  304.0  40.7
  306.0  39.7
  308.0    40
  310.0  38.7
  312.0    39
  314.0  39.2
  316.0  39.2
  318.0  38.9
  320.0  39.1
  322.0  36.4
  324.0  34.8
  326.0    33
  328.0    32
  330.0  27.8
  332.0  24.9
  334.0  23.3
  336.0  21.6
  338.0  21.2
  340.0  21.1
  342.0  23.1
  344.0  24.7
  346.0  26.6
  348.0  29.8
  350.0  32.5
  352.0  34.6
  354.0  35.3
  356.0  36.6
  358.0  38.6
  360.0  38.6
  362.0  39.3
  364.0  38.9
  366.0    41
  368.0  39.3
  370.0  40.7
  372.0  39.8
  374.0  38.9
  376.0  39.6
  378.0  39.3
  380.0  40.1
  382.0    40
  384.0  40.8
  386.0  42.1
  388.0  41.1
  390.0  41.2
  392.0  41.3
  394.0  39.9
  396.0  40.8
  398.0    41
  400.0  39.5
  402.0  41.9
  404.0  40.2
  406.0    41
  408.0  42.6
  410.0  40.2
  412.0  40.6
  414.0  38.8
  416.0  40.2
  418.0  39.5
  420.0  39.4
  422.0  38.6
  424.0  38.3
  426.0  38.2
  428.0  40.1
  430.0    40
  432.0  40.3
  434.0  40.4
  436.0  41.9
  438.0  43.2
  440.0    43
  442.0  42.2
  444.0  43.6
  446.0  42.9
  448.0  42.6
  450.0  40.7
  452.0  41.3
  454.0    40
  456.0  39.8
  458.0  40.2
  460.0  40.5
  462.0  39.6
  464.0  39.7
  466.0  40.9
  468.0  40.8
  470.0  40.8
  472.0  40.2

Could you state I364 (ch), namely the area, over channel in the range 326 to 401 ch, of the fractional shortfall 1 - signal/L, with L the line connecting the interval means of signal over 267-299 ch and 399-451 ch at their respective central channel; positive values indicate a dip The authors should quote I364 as 8.11 ch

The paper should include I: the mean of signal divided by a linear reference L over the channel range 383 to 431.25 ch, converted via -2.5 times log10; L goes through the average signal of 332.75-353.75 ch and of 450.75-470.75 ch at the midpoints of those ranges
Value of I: -0.192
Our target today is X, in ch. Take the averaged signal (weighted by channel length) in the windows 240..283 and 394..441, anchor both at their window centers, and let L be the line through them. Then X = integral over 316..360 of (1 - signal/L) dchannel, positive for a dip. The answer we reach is 8.4 ch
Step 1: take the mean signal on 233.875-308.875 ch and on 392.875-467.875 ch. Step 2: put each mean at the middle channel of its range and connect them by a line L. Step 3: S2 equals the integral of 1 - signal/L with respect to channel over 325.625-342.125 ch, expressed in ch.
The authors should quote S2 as 5.59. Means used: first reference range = 36.4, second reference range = 40.6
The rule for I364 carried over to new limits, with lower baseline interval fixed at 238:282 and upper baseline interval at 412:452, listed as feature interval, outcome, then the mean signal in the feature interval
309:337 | 2.90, 33.4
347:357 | 1.17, 33.8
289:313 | -1.66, 39.2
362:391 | -0.86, 40.2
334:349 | 5.52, 24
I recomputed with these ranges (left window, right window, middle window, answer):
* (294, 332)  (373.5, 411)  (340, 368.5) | 0.16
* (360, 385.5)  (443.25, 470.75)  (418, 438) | 0.02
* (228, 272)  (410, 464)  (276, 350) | 0.08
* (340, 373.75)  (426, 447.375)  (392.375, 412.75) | -0.06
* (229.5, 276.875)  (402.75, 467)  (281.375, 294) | -0.04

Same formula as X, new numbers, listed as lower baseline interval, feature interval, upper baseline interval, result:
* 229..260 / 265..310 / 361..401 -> -2.15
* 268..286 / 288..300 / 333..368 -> -1.17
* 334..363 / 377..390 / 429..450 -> -2.25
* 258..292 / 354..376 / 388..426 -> 0.05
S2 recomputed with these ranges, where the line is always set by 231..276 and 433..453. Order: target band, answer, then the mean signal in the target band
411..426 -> 0.7 ch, 39.3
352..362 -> 0.4 ch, 37.2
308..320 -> -0.6 ch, 39.1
